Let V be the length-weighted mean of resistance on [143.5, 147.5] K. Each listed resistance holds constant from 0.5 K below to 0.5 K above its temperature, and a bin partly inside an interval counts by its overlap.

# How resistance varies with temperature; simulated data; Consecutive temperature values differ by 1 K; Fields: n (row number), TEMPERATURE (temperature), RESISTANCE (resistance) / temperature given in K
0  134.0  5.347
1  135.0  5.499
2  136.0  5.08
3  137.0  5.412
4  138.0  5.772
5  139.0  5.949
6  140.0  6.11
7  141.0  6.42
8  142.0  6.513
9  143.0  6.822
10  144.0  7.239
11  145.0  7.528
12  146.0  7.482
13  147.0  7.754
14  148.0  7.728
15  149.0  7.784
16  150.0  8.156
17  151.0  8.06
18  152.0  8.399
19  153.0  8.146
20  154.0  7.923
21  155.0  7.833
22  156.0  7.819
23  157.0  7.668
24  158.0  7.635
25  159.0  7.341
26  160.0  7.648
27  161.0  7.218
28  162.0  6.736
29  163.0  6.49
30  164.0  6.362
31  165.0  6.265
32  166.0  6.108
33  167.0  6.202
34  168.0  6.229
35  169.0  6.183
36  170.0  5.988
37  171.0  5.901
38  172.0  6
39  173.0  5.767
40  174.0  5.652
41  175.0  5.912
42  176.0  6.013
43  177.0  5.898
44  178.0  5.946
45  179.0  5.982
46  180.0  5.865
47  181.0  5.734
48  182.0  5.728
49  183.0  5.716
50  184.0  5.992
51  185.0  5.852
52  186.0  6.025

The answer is 7.5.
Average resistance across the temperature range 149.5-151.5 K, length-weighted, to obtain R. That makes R 8.11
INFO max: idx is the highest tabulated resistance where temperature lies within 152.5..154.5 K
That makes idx 8.146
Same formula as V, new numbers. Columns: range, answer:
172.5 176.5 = 5.84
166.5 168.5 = 6.22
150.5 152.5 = 8.23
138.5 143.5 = 6.36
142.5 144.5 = 7.03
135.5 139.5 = 5.55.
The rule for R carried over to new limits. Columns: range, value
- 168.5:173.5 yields 5.97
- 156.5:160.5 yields 7.57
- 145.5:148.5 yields 7.65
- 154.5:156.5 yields 7.83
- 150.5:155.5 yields 8.07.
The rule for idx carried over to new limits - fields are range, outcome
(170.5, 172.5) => 6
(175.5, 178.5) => 6.013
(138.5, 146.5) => 7.528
